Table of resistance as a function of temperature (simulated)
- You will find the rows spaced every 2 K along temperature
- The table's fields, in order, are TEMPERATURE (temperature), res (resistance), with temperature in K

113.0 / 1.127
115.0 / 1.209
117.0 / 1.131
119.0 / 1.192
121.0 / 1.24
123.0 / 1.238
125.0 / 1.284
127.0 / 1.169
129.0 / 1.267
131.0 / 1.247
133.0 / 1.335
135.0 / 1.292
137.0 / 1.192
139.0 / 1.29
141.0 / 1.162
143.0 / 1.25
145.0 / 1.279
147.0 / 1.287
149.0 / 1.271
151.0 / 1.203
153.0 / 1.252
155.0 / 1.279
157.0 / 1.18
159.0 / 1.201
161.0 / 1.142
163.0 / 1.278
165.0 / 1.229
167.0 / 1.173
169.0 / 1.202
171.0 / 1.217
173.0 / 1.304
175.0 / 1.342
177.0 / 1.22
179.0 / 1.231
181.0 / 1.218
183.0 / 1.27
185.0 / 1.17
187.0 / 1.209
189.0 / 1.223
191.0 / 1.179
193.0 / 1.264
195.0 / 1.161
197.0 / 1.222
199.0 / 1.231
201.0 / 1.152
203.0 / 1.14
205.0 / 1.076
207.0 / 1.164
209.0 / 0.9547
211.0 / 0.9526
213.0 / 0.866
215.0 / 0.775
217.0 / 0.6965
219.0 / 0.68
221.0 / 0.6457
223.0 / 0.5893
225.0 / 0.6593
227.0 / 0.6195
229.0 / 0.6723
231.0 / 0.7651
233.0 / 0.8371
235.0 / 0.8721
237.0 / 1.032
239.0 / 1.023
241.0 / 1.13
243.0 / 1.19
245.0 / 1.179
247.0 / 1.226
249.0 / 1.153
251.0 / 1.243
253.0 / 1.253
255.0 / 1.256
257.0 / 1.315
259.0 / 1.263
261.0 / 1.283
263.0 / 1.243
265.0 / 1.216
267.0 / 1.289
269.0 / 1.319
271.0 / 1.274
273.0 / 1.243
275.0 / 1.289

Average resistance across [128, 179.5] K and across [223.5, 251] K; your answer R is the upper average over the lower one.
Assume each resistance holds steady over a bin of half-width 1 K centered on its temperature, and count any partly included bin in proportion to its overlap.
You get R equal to 0.8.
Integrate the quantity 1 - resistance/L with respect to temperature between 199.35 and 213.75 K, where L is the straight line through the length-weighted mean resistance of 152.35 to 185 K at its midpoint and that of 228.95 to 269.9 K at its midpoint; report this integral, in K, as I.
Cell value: 1.6 K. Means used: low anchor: 1.23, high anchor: 1.14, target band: 1.06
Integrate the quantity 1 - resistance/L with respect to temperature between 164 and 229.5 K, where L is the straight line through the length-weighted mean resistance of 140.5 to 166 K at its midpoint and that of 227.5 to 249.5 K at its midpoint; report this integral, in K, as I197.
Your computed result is 3.8 K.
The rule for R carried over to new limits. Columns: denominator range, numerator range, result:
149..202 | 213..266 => 0.81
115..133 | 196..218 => 0.83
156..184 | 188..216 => 0.89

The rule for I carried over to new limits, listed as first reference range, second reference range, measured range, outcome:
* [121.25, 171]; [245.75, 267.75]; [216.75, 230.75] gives 6.63 K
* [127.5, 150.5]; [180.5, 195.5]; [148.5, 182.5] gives 0.05 K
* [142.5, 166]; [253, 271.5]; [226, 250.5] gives 5.51 K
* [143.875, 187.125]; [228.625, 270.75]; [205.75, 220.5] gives 3.95 K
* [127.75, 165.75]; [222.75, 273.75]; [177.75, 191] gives -0.34 K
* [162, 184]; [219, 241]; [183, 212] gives -2.99 K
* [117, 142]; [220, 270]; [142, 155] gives -0.56 K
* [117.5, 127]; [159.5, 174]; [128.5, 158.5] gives -0.70 K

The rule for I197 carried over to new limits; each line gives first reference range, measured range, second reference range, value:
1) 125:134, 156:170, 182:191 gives 0.4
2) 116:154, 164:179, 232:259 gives -0.4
